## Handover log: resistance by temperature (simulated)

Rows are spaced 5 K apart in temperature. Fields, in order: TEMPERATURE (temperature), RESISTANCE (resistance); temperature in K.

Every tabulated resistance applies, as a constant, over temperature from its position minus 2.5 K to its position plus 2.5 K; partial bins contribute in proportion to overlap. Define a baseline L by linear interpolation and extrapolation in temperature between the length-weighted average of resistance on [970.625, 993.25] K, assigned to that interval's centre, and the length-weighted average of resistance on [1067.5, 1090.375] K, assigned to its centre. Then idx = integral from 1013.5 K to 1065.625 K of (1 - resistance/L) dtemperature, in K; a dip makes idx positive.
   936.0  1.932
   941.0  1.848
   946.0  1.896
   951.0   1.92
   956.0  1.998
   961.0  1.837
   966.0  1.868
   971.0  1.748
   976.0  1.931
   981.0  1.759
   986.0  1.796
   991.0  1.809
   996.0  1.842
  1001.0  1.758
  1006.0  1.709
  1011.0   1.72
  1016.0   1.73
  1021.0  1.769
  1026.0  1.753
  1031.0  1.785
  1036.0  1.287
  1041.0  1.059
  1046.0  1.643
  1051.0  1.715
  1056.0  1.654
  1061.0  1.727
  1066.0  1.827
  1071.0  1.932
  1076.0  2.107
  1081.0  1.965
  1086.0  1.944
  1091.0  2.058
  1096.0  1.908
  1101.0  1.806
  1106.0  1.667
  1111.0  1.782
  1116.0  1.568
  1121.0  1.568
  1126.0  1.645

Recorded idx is 8.0 K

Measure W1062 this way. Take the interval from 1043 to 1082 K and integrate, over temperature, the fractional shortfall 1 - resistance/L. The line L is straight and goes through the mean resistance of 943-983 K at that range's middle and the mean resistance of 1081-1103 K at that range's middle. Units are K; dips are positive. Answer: 2.3 K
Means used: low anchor 1.87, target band 1.81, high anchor 1.94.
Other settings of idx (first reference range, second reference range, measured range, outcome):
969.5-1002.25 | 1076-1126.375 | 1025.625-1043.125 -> 3.5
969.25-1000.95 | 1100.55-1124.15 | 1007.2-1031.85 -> 0.3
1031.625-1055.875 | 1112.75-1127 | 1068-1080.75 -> -4.0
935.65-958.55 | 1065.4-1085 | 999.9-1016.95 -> 1.9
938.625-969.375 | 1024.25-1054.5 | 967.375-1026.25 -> -2.3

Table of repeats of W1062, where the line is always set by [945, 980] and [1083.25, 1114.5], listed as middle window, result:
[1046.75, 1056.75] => 1.0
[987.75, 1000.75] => 0.4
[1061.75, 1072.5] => 0.1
